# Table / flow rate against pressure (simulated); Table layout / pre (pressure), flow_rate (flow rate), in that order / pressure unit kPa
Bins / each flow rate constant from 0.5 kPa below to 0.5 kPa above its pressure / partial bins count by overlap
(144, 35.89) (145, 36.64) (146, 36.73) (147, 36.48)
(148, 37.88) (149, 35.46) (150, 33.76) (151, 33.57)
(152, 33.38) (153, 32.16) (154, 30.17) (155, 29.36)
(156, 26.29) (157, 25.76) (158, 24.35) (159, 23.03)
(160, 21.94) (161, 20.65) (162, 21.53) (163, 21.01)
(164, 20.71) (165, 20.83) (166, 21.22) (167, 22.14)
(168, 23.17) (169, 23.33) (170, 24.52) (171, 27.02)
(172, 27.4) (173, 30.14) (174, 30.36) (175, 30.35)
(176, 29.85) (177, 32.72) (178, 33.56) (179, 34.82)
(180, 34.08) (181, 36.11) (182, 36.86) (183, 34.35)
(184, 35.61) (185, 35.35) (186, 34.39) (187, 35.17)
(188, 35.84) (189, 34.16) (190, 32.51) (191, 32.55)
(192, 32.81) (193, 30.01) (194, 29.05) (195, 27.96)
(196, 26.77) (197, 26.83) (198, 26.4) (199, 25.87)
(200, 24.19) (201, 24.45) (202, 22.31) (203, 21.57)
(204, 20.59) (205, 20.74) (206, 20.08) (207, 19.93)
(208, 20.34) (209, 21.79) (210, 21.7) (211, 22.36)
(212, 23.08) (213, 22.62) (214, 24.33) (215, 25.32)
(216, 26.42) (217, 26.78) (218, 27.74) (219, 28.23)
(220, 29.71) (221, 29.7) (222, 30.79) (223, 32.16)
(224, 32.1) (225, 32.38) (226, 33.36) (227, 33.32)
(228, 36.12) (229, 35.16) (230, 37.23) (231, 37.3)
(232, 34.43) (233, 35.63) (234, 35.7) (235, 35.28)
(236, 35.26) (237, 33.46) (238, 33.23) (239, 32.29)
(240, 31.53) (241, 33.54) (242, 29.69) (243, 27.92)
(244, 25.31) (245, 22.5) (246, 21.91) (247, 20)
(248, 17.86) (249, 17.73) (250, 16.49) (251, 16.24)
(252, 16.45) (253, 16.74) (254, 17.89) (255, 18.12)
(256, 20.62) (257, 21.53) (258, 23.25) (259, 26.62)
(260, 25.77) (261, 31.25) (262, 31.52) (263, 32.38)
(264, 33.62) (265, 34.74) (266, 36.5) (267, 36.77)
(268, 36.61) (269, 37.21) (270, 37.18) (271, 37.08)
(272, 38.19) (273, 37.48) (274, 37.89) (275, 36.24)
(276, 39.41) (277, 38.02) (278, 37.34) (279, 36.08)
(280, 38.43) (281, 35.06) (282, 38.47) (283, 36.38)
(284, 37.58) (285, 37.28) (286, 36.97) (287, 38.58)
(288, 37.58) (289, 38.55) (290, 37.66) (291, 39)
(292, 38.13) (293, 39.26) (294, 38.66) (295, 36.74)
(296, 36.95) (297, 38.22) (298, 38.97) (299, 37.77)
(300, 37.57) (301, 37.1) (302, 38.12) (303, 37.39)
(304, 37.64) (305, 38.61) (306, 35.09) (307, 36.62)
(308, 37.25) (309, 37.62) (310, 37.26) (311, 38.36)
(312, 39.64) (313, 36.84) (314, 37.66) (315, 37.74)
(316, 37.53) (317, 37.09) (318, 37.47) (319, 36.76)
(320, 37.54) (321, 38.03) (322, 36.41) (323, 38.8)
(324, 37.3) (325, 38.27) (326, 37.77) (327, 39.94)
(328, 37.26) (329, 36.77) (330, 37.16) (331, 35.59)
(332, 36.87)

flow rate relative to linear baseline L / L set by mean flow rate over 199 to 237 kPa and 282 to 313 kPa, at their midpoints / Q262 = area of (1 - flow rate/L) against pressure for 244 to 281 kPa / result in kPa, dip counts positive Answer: 5.24 kPa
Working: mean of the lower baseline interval 28.2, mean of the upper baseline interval 37.7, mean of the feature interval 29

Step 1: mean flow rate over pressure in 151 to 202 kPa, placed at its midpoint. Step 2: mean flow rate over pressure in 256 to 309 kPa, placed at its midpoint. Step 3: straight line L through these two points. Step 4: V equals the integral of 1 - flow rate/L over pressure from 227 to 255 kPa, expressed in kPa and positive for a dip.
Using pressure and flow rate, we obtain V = 4.3 kPa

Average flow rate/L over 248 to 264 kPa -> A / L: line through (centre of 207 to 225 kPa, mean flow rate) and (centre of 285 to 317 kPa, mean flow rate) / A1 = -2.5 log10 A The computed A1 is 0.380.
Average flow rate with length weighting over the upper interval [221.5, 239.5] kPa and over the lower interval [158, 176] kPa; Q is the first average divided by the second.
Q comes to 1.41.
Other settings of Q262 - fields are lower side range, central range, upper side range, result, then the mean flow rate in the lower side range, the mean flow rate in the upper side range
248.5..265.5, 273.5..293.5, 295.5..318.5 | -4.4 kPa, 23.6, 37.6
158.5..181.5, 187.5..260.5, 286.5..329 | 9.1 kPa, 26.5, 37.8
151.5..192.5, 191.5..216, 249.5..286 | 4.6 kPa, 29.1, 31.4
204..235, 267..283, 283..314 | -1.1 kPa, 28.5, 37.7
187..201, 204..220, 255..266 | 3.1 kPa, 29.6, 28.1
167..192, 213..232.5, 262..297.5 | 1.8 kPa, 31.7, 37.1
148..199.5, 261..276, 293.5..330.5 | -0.4 kPa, 29.2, 37.6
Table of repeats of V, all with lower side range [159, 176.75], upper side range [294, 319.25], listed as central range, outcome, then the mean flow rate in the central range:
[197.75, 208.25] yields 2.06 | 22.4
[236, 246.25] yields 0.58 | 29.6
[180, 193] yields -4.04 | 34.4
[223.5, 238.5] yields -2.07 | 34.7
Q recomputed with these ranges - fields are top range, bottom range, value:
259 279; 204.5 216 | 1.59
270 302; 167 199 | 1.22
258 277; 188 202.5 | 1.21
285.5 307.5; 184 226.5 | 1.37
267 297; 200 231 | 1.40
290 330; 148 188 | 1.30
